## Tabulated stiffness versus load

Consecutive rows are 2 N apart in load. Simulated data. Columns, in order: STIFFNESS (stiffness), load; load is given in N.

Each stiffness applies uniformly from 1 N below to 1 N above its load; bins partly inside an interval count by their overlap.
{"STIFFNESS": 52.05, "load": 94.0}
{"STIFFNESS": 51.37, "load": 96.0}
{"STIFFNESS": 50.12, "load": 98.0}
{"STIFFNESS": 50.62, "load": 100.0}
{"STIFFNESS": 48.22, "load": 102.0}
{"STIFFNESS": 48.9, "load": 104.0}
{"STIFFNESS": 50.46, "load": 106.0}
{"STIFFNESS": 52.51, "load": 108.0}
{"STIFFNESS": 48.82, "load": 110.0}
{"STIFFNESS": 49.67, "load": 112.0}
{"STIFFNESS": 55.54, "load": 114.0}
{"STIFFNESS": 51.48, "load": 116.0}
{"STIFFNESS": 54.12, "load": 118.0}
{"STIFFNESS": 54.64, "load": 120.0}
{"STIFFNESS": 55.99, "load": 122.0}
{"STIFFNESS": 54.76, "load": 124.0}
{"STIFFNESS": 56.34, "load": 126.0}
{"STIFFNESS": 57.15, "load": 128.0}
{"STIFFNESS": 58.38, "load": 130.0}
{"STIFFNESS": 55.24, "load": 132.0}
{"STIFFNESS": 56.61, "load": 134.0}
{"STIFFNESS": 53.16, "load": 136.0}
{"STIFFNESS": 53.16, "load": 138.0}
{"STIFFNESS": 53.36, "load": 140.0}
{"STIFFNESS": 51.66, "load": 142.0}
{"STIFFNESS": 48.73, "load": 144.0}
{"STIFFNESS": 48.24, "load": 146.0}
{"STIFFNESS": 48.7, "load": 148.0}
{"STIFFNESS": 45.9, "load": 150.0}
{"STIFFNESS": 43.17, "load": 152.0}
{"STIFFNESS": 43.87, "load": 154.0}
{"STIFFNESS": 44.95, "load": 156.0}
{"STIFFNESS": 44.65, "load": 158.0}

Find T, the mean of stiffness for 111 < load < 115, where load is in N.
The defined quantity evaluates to 52.6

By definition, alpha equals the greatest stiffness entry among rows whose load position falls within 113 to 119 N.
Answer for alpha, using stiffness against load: 55.54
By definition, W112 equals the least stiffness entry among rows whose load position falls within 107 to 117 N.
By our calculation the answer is 48.82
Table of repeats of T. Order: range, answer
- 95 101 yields 50.7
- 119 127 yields 55.4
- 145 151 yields 47.6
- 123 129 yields 56.1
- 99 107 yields 49.6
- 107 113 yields 50.3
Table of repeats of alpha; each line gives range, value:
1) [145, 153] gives 48.7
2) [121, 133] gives 58.38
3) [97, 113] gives 52.51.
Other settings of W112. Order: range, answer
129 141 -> 53.16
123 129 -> 54.76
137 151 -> 45.9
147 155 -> 43.17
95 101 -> 50.12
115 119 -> 51.48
